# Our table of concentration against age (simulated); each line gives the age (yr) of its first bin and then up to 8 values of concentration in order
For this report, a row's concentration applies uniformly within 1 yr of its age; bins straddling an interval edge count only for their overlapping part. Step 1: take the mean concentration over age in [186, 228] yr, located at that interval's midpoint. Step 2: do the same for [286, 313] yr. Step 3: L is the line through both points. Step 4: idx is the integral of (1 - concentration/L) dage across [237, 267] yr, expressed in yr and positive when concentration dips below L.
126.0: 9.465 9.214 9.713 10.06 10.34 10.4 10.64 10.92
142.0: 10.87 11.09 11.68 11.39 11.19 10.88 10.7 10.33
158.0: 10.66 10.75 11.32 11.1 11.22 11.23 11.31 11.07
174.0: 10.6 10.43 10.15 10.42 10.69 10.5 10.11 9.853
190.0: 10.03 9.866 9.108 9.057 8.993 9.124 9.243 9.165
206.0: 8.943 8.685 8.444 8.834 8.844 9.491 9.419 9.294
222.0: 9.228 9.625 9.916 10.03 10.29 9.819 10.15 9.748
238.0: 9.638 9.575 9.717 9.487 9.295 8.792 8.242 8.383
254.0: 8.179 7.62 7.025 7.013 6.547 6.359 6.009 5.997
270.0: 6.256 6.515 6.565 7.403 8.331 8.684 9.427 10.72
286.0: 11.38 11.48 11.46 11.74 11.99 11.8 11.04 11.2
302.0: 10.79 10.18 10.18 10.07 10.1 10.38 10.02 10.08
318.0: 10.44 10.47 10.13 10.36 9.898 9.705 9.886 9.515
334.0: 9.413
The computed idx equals 5.8 yr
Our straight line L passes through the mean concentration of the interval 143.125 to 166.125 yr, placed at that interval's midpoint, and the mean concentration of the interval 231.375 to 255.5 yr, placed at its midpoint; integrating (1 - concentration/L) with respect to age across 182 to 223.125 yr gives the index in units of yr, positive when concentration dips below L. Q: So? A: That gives 2.86 yr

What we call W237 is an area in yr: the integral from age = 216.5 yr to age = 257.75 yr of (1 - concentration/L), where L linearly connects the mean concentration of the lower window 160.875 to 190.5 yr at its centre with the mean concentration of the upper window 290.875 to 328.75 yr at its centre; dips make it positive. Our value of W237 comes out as 5.2 yr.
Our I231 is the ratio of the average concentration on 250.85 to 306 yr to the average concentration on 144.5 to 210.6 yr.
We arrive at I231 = 0.87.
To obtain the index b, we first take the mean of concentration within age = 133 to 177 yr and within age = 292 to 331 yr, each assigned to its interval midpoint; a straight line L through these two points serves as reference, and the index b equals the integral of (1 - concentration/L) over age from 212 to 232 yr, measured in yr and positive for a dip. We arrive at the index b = 2.2 yr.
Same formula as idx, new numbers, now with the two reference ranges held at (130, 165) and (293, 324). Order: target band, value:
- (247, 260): 3.29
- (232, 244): 1.05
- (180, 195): 0.98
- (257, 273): 6.28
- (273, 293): 1.69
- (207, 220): 2.11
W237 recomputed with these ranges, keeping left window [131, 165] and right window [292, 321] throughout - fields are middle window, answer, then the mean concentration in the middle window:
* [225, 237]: 0.8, 9.99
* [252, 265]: 4.2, 7.22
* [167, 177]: -0.1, 10.9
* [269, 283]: 4.1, 7.6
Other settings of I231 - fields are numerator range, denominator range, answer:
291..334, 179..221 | 1.11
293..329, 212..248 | 1.10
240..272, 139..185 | 0.71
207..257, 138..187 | 0.85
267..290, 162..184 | 0.79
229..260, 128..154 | 0.84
